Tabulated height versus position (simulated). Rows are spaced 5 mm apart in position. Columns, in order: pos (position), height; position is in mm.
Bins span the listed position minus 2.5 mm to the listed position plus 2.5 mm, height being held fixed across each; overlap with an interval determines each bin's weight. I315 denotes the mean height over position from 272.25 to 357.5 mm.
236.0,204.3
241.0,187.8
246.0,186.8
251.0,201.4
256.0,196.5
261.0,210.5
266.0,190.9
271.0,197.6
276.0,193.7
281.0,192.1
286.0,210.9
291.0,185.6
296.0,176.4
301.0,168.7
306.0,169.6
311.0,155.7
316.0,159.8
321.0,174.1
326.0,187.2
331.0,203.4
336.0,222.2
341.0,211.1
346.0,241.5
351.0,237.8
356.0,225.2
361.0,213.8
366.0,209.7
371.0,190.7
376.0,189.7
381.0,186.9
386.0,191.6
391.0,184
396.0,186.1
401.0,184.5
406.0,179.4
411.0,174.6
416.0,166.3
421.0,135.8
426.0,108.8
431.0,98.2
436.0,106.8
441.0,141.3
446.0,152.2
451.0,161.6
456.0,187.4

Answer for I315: 195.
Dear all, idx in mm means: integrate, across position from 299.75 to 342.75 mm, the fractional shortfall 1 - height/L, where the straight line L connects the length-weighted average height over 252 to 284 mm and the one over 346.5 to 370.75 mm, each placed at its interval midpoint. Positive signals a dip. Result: 5.6 mm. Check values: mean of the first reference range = 197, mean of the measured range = 183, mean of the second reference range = 220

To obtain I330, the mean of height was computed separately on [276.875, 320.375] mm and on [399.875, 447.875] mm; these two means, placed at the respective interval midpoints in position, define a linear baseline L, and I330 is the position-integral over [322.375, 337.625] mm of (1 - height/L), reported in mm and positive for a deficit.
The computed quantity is -2.9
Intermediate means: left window 178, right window 144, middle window 201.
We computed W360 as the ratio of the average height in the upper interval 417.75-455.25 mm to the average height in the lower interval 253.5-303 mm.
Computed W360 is 0.7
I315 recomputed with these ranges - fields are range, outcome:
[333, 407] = 204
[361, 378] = 199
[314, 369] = 208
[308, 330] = 172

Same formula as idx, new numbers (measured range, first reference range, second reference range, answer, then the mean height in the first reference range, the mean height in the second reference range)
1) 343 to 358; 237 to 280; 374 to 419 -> -3.84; 196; 182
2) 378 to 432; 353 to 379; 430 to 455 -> 2.15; 206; 137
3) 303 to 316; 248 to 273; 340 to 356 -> 3.28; 199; 231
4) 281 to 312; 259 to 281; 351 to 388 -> 2.94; 197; 204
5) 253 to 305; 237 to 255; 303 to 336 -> -1.38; 193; 178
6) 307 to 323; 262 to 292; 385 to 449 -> 1.85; 196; 154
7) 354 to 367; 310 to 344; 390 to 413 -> -2.13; 190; 182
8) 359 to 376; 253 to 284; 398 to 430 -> -3.33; 197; 156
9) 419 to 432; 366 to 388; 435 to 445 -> 2.68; 192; 131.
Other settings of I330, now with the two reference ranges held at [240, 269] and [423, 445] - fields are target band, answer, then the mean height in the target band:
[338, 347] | -3.8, 224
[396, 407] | -4.4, 183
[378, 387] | -3.2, 189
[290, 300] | 0.0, 178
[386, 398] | -4.5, 186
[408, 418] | -3.6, 171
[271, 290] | -1.3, 198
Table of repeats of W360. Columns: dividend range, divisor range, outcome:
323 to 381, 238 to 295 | 1.08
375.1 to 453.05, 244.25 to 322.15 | 0.85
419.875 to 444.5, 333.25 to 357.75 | 0.52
